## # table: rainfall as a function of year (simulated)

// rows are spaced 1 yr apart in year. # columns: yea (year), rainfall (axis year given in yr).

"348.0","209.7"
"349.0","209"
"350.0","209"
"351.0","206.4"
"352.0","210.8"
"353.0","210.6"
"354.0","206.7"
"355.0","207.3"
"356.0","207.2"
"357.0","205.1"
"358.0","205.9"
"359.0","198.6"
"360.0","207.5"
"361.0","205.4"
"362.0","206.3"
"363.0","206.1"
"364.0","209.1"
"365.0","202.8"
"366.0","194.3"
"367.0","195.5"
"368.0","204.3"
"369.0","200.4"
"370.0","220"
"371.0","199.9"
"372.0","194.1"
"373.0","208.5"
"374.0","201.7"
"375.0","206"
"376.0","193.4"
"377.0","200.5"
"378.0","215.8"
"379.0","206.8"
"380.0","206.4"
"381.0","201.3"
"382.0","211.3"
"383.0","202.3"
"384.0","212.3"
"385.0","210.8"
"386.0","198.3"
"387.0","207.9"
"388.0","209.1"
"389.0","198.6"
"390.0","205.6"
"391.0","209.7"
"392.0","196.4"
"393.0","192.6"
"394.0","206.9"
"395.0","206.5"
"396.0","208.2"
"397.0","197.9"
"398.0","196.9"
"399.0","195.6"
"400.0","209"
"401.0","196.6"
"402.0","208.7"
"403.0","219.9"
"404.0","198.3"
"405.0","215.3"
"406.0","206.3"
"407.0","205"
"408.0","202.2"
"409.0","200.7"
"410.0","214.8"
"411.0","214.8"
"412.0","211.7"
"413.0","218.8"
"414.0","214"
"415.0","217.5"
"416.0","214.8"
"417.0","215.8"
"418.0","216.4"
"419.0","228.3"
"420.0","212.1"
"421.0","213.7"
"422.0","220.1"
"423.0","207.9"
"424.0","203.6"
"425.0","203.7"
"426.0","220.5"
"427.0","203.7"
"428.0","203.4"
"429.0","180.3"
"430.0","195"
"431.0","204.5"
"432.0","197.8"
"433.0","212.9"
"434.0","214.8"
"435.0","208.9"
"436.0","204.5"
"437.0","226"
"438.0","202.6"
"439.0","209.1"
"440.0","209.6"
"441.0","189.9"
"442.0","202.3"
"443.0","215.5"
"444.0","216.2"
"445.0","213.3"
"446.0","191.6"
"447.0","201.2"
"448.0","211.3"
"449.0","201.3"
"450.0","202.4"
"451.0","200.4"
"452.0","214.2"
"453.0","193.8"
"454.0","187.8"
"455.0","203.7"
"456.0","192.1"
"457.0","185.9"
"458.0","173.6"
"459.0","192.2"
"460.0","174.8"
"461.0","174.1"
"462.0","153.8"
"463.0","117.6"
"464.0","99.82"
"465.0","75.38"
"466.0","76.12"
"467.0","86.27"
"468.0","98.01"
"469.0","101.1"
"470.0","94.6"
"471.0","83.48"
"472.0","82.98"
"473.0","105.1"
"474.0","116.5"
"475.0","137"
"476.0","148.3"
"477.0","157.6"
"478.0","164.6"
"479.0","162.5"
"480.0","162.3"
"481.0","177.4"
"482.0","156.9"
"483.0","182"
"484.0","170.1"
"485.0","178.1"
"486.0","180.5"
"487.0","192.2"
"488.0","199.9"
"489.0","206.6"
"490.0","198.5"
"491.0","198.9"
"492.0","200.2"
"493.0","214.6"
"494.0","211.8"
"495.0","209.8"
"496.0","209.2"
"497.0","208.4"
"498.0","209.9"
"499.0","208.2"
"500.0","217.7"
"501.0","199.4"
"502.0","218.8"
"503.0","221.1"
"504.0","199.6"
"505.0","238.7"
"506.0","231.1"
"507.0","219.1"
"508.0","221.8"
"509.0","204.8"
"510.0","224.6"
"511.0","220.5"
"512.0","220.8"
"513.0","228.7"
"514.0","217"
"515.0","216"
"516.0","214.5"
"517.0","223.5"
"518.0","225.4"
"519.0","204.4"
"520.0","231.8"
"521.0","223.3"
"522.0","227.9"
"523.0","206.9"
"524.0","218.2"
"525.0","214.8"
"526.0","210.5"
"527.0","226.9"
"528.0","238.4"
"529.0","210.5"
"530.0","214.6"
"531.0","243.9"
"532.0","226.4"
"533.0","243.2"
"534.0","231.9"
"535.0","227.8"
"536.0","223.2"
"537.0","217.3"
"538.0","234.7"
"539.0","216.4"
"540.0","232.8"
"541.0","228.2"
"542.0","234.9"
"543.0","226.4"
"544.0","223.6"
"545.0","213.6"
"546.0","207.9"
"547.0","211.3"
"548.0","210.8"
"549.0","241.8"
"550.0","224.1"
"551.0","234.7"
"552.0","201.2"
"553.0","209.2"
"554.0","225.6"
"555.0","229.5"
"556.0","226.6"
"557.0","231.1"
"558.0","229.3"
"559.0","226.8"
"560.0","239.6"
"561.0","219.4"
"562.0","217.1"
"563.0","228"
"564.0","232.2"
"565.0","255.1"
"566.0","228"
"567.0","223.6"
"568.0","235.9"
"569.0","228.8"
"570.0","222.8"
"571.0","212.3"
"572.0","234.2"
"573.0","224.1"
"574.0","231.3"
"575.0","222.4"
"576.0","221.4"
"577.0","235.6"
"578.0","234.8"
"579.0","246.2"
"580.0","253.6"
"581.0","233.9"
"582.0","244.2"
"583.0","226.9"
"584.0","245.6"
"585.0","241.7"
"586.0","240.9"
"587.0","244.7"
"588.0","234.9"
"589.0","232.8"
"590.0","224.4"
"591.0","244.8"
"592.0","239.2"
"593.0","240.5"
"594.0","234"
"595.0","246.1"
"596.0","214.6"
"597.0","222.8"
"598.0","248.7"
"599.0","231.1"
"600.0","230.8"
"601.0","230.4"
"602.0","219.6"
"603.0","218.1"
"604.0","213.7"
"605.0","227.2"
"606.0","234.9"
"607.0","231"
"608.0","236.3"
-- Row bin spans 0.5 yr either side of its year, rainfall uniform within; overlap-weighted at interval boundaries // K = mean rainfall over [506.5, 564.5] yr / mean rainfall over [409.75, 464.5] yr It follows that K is 1.1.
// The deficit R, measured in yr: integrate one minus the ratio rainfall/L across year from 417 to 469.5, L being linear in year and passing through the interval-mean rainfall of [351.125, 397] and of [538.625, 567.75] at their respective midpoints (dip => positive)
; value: 6.10 yr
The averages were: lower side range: 205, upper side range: 225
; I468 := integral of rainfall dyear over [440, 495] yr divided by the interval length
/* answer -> 168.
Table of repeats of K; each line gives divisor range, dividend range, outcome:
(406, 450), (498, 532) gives 1.05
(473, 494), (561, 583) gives 1.33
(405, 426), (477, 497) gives 0.88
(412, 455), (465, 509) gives 0.83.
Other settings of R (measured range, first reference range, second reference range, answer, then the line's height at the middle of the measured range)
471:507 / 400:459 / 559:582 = 5.5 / 217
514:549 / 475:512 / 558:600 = -1.5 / 213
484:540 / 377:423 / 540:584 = 1.5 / 222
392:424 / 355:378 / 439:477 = -4.4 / 184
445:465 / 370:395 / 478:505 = 1.8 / 199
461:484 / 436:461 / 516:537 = 9.0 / 207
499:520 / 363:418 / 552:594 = 0.4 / 223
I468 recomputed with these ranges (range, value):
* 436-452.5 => 207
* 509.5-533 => 222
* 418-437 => 208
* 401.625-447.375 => 209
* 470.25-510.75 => 185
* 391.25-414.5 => 206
